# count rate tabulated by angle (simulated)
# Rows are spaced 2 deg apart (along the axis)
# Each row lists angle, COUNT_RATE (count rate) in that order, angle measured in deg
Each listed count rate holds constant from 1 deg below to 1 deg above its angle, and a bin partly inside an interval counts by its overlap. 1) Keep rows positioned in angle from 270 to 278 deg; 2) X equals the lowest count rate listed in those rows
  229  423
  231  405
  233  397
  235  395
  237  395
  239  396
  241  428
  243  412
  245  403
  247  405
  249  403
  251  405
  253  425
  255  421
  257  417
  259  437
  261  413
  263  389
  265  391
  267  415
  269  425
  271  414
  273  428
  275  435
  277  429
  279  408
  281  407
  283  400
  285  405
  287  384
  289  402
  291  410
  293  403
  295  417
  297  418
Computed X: 414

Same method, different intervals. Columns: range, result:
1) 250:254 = 405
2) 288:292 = 402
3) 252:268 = 389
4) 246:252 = 403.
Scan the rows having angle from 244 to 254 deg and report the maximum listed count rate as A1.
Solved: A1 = 425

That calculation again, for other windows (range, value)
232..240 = 397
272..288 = 435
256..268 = 437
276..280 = 429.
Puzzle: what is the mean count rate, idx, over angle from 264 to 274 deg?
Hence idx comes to 415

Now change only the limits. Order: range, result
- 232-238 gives 396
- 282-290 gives 398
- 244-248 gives 404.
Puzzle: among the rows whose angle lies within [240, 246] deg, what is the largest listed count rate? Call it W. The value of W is 428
